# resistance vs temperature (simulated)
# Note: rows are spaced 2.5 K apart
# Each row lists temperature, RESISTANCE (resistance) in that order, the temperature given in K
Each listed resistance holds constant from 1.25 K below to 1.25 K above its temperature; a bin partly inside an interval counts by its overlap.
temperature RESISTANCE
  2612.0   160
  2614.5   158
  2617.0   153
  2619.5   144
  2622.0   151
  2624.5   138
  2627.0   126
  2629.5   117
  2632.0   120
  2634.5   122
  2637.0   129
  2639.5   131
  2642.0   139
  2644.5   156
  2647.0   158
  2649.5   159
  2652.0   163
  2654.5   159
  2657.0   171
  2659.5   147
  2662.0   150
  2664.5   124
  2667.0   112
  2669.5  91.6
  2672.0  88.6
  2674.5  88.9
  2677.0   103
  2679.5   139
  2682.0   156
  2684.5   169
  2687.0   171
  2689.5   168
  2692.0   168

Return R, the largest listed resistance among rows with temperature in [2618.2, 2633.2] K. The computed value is 151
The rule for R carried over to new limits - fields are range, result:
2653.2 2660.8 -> 171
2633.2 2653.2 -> 163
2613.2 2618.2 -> 158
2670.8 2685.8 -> 169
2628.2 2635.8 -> 122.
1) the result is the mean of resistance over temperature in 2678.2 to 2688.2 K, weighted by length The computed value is 158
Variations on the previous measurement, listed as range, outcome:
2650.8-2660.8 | 160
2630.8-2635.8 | 121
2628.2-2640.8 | 124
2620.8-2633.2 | 130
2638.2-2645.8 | 142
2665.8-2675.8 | 95.2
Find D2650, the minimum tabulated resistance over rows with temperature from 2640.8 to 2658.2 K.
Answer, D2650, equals 139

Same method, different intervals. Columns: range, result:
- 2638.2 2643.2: 131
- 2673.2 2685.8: 88.9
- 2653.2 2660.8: 147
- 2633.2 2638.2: 122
